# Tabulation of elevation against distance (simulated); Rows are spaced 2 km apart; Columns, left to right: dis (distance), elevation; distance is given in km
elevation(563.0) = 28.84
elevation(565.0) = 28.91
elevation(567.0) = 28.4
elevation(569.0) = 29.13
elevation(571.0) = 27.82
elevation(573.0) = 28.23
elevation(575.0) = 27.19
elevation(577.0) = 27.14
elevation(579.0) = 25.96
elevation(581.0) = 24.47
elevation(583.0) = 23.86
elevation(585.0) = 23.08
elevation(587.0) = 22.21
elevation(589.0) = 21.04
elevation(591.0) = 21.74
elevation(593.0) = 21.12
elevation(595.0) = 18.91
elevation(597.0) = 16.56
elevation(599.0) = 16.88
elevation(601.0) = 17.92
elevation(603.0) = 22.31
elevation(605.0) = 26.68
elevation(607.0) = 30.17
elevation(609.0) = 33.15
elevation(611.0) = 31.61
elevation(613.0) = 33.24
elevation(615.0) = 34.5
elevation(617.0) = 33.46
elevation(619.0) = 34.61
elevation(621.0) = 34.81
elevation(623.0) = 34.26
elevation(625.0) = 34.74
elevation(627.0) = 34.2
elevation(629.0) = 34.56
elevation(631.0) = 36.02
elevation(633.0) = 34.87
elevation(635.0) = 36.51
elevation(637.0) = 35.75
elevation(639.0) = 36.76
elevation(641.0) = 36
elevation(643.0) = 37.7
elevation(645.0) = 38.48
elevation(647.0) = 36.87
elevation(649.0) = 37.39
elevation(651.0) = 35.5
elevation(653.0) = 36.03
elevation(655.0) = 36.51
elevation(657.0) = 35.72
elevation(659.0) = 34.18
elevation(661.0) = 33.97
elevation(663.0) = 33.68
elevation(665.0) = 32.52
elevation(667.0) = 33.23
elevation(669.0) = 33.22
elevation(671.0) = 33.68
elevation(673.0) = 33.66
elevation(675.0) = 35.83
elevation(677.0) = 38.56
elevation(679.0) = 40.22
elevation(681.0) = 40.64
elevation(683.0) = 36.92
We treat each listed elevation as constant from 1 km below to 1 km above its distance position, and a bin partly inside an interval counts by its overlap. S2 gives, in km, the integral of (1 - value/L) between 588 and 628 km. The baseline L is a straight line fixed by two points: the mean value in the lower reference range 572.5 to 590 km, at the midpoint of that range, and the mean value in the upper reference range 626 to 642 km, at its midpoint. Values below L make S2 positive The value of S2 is 3.89 km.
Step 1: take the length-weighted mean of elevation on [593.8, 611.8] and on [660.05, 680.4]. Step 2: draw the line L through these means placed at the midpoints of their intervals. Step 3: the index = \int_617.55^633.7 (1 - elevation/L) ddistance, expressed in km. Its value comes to -4.2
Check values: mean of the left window 23.7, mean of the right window 35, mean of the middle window 34.7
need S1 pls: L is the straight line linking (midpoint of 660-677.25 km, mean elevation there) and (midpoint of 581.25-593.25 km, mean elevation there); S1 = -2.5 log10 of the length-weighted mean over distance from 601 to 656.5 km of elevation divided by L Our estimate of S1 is -0.20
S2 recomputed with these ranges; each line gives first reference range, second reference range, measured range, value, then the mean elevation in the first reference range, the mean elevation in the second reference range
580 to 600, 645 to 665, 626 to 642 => -2.5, 21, 35.5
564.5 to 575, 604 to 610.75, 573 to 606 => 7.6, 28.4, 30.2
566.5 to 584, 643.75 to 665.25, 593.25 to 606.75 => 4.2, 26.9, 35.7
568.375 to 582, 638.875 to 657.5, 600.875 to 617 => 1.0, 27.1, 36.7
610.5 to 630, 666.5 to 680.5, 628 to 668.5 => -0.7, 34.1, 35.8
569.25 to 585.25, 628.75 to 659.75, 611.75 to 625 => -0.7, 26.3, 36.2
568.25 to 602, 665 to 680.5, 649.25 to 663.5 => -0.9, 23.1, 35.5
